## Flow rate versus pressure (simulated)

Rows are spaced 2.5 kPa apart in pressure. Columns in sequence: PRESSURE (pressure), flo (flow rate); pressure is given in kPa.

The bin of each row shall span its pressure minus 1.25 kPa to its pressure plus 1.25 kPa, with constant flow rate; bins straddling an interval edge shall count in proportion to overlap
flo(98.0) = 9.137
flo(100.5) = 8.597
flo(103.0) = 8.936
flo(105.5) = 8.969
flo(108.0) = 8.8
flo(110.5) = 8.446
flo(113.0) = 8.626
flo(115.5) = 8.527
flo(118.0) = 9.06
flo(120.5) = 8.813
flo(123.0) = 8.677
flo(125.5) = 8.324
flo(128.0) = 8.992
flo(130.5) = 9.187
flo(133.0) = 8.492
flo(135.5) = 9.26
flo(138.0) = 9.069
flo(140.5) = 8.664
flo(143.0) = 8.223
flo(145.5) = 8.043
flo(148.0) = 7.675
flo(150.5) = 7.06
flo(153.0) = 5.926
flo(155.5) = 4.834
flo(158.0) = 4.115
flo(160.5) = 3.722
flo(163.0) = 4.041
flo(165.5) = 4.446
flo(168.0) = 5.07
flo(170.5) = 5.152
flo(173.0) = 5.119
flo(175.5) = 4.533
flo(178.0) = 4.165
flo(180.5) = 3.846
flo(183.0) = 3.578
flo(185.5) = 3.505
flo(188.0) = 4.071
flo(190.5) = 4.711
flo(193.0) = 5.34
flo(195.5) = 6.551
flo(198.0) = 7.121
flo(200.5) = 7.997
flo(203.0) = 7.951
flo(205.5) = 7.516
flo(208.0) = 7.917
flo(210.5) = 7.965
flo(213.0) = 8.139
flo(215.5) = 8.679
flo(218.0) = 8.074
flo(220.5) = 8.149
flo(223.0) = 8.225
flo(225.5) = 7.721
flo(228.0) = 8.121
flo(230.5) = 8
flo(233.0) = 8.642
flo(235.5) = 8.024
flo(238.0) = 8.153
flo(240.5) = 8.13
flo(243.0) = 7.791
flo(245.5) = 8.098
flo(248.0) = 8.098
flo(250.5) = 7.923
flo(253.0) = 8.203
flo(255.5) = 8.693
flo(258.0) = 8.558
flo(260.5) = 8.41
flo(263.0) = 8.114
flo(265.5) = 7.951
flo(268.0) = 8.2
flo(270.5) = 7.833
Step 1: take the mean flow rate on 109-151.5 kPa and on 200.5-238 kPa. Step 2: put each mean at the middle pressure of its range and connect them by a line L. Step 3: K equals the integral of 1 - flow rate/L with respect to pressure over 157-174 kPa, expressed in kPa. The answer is 7.8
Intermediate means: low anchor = 8.55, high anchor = 8.08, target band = 4.52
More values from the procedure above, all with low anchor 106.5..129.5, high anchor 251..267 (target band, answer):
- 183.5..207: 6.8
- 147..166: 7.5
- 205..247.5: 1.5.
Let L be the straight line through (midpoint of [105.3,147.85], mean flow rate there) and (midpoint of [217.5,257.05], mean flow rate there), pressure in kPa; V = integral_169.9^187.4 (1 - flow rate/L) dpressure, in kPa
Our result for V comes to 8.7 kPa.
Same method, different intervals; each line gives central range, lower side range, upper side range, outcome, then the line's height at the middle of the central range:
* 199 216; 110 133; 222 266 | 0.72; 8.33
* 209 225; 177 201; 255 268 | -4.85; 6.28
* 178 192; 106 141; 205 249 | 7.33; 8.37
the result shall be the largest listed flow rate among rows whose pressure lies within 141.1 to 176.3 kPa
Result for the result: 8.223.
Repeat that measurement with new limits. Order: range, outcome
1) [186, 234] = 8.679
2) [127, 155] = 9.26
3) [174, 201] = 7.997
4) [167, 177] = 5.152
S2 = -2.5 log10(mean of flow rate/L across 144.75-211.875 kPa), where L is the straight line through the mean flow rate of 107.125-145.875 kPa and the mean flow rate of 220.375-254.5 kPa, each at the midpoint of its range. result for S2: 0.44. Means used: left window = 8.71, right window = 8.09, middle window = 5.62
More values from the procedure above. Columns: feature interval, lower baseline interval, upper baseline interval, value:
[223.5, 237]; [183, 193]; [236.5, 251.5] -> -0.147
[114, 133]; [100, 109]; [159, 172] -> -0.176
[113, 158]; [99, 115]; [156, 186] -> -0.192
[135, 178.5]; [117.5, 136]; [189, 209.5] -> 0.317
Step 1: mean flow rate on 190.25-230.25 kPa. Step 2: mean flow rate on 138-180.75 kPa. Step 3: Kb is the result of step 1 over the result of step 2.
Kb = 1.3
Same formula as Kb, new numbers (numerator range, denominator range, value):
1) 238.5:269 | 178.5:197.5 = 1.78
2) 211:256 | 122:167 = 1.14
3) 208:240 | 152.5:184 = 1.82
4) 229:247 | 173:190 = 2.00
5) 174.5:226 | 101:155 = 0.77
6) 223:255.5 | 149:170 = 1.64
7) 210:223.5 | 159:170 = 1.88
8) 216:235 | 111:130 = 0.93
